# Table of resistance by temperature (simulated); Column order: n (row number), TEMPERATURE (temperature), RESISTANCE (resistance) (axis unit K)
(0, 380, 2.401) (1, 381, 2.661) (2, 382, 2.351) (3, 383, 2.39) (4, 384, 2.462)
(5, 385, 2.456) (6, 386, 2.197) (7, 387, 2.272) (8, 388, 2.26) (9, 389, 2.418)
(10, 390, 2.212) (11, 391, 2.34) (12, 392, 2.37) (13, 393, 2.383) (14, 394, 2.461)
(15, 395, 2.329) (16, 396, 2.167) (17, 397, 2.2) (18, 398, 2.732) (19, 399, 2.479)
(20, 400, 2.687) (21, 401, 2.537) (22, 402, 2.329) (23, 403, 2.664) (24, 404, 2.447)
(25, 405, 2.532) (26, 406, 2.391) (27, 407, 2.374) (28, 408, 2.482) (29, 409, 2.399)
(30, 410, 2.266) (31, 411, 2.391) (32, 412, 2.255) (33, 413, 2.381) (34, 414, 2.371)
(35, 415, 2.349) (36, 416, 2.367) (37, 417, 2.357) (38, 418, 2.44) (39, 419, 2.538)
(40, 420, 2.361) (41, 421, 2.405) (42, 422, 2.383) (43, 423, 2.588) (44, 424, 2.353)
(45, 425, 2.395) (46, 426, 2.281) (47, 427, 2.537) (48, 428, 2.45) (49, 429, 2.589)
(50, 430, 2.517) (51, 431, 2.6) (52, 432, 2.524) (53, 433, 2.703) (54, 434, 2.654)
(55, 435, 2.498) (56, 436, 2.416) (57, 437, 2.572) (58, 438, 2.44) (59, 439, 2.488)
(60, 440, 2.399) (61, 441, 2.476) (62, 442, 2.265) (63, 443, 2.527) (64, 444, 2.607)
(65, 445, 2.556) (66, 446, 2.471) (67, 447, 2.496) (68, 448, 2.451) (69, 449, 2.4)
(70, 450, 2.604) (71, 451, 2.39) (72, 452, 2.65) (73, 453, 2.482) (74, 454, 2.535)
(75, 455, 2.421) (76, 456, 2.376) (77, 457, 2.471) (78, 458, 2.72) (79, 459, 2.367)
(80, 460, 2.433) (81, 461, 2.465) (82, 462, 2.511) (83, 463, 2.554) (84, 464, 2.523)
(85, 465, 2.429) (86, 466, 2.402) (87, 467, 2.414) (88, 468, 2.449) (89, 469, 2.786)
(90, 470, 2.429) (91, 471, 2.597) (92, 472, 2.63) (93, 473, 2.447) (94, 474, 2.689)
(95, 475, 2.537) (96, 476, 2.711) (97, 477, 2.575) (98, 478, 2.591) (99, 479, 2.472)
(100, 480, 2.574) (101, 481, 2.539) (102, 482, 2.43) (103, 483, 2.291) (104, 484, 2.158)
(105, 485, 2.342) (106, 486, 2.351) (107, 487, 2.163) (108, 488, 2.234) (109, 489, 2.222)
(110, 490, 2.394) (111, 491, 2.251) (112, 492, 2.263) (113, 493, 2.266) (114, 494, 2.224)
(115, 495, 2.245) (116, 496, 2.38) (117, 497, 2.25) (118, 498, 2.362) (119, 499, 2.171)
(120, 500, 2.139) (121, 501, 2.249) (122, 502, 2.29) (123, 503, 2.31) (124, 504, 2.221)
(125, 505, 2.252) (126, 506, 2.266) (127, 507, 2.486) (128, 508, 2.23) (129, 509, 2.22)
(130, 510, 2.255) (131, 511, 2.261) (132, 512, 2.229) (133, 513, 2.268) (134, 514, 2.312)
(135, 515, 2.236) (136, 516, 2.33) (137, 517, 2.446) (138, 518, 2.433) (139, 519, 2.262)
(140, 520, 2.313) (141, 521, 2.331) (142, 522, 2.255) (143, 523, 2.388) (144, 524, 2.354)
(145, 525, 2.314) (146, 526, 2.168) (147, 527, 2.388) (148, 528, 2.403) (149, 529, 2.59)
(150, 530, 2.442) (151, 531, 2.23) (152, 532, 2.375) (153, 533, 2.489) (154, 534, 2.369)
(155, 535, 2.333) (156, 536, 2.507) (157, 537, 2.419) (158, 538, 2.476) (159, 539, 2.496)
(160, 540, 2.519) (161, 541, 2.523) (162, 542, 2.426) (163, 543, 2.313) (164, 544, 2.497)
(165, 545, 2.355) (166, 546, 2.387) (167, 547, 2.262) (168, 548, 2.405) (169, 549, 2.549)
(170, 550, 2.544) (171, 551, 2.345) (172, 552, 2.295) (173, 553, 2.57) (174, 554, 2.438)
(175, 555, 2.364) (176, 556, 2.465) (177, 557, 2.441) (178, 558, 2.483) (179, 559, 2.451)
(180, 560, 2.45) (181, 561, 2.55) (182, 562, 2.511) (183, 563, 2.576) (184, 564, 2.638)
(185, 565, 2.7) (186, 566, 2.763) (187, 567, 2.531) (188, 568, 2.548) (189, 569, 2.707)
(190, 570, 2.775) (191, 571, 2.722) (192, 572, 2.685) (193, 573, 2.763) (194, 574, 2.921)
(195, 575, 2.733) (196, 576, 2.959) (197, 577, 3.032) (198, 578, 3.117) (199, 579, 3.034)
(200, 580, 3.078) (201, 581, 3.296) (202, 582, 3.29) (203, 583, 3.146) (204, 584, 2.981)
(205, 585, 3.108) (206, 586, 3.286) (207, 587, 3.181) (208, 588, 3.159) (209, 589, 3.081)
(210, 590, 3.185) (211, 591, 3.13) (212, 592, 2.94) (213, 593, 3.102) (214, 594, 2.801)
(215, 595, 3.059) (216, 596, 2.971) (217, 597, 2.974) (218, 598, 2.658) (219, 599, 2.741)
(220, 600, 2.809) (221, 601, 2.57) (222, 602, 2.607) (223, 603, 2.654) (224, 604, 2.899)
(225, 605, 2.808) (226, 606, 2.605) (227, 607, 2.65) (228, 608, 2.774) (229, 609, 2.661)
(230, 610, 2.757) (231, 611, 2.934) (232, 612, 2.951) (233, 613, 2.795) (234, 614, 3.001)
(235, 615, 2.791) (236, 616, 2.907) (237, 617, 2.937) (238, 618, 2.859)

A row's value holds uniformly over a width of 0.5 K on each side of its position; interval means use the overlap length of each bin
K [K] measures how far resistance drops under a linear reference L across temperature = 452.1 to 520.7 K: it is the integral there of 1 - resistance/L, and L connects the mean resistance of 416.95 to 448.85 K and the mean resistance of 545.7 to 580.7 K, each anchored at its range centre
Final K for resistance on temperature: 4.2 K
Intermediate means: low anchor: 2.48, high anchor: 2.63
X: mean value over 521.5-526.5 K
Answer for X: 2.3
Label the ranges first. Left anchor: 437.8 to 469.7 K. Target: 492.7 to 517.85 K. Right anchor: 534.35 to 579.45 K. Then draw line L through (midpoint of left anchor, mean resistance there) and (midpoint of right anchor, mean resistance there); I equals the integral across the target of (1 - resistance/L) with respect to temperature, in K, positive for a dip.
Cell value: 2.5 K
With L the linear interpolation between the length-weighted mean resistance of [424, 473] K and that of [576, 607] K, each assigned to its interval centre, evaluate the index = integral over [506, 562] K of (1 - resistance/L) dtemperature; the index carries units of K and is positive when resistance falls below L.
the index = 7.9 K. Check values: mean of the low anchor 2.5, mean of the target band 2.39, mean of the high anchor 2.97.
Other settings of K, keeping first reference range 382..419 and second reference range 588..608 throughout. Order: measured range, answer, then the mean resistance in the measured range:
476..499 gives 2.2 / 2.35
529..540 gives 1.2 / 2.43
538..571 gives 3.1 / 2.5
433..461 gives 0.1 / 2.49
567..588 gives -1.1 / 2.96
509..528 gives 2.6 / 2.31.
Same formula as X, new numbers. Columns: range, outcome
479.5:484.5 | 2.4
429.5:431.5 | 2.56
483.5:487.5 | 2.25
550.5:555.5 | 2.4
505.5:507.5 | 2.38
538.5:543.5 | 2.46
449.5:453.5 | 2.53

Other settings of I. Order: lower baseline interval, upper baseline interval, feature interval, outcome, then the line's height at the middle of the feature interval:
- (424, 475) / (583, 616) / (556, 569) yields 1.14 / 2.8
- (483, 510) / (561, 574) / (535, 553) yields 0.72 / 2.53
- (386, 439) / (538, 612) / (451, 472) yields 0.18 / 2.52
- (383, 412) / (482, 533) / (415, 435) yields -0.84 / 2.37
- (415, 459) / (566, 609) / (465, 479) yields 0.15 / 2.58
